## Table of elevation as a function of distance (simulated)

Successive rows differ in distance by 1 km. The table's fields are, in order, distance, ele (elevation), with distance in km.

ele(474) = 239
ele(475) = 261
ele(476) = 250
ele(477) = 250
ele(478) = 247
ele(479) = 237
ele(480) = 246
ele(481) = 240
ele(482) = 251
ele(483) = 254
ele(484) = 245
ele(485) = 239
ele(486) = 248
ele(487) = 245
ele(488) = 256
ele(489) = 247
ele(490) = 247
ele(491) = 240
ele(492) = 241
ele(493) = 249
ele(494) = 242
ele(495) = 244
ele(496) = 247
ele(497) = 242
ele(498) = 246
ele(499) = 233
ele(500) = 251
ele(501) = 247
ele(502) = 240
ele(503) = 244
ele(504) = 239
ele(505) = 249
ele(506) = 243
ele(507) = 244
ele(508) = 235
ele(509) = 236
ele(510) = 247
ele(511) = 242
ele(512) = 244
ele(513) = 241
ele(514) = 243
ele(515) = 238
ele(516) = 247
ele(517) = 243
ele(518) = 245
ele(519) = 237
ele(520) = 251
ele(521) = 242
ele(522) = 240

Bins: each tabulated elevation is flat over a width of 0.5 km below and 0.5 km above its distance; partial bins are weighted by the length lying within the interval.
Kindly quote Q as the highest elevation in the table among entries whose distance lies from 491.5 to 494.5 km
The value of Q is 249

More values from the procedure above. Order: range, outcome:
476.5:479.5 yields 250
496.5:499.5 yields 246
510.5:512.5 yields 244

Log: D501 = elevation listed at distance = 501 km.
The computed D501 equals 247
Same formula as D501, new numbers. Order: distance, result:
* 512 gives 244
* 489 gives 247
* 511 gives 242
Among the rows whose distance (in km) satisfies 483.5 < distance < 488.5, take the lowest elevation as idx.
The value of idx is 239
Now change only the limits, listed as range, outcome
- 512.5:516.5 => 238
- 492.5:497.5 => 242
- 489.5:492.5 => 240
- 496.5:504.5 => 233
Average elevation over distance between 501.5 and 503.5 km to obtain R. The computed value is 242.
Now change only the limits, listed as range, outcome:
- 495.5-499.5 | 242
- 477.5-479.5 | 242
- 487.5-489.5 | 252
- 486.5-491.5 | 247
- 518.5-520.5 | 244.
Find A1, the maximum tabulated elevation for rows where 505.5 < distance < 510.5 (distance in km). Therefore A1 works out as 247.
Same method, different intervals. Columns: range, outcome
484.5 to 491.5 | 256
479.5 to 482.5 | 251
